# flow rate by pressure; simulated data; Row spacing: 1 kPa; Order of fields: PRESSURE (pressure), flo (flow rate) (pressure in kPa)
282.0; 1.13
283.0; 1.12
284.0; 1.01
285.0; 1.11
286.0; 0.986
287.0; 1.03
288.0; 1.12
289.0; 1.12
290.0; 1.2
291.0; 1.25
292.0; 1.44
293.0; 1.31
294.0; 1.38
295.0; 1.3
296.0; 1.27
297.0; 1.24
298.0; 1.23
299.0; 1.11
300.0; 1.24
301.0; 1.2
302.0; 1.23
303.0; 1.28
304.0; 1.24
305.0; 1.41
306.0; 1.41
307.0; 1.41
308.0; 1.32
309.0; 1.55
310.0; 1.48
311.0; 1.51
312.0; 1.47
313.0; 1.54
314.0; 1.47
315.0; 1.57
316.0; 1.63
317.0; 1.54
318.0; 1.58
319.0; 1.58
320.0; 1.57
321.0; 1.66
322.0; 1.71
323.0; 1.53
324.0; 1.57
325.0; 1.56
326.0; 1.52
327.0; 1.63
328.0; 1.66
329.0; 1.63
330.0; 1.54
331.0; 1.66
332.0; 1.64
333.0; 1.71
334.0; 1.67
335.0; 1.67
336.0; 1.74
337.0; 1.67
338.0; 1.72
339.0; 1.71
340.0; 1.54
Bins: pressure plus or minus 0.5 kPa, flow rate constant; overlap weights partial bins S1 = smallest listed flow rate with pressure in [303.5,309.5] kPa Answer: 1.24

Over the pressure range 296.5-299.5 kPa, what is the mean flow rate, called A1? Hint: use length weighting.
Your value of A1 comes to 1.19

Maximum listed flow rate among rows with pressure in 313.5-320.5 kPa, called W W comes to 1.63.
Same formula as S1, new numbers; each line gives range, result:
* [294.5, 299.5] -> 1.11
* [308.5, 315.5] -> 1.47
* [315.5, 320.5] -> 1.54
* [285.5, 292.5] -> 0.986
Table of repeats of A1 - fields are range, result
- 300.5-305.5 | 1.27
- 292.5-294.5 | 1.34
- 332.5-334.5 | 1.69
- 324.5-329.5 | 1.6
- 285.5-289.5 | 1.06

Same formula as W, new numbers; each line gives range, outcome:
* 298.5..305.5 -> 1.41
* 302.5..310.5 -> 1.55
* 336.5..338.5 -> 1.72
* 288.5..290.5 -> 1.2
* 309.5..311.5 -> 1.51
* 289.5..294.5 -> 1.44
